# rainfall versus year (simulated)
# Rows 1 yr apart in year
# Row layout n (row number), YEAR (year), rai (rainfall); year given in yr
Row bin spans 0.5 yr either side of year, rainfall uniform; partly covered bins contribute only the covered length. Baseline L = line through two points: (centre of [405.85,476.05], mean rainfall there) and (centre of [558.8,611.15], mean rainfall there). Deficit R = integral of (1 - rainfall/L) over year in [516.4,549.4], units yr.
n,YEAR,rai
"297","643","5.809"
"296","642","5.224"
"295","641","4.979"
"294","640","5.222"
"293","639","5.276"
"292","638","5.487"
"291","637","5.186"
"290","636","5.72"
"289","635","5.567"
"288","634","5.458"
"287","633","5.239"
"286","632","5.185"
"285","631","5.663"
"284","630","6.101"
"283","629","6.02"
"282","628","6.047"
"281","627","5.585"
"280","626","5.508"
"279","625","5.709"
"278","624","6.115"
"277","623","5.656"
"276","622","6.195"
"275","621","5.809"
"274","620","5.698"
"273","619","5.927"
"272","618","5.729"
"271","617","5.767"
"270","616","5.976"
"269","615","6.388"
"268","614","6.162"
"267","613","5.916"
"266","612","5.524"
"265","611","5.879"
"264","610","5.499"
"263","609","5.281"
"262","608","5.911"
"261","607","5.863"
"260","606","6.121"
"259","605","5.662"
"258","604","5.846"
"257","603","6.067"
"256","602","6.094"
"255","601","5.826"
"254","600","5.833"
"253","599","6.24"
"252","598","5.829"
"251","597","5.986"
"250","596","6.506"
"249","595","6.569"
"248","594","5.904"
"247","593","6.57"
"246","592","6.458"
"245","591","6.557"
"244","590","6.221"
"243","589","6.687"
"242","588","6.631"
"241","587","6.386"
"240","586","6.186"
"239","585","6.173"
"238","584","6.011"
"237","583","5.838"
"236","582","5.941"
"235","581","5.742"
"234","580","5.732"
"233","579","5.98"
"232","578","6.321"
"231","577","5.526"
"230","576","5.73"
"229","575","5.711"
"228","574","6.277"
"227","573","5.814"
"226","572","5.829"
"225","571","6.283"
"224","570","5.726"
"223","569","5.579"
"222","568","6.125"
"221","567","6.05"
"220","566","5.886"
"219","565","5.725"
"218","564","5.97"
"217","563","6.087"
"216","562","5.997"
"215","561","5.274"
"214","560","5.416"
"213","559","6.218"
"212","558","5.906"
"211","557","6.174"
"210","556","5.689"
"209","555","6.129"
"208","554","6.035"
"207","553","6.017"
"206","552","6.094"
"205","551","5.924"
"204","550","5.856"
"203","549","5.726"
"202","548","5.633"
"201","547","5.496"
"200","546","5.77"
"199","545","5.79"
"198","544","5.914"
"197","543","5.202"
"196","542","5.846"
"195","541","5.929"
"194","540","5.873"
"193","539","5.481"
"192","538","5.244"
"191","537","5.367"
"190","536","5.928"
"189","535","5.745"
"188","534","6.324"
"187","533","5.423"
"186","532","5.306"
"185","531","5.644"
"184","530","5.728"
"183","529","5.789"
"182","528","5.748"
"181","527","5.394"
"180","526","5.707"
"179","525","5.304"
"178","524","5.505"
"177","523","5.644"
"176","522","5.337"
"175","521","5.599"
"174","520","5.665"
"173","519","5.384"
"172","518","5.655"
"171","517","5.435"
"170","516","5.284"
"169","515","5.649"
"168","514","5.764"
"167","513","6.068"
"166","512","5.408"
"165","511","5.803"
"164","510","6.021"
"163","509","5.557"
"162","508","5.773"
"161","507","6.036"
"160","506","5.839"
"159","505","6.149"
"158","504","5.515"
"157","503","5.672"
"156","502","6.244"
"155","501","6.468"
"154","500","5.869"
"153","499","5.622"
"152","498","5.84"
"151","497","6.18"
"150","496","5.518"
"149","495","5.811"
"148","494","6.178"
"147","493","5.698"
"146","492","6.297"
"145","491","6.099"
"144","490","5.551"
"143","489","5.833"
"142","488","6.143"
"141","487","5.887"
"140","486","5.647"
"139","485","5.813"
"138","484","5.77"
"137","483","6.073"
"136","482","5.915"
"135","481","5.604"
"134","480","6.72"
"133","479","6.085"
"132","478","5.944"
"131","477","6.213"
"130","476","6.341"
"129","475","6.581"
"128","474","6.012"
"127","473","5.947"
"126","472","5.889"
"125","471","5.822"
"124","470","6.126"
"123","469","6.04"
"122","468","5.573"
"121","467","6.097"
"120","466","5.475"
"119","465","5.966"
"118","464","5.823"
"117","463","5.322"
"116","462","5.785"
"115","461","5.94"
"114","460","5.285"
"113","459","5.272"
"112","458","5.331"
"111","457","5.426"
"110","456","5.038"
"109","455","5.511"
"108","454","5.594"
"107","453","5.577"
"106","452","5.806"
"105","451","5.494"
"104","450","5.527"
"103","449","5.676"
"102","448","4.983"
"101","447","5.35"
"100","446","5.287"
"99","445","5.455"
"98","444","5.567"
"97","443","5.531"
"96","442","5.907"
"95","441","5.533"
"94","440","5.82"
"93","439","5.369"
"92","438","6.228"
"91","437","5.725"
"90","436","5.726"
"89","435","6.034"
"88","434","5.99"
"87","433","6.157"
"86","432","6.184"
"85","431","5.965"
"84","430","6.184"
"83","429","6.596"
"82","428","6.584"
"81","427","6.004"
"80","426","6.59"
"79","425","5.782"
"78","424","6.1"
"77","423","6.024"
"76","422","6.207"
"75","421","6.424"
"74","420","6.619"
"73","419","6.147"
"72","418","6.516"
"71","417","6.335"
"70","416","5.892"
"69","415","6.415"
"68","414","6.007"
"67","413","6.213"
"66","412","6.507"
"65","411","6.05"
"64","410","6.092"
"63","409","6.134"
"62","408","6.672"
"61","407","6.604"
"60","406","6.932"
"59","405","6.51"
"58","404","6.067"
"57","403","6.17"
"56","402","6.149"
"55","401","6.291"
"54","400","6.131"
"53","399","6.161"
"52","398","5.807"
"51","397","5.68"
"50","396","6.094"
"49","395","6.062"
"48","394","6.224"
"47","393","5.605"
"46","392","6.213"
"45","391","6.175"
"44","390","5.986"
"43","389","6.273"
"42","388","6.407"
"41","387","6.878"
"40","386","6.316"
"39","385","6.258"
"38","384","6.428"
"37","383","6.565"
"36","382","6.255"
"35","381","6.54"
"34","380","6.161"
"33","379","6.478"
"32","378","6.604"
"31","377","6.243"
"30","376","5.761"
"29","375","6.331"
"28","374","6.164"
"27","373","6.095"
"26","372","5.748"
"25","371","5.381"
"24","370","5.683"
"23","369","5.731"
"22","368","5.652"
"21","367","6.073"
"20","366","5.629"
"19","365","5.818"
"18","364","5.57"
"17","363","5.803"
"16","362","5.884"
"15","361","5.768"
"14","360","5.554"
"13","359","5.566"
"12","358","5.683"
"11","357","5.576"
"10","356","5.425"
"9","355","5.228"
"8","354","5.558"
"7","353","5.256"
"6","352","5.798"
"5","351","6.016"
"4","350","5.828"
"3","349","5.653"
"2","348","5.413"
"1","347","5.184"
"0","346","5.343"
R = 1.9 yr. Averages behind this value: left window 5.92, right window 5.99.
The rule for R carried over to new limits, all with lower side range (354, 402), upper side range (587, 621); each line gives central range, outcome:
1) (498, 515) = 0.5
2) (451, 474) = 1.3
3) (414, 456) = 0.7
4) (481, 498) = 0.4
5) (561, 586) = 0.5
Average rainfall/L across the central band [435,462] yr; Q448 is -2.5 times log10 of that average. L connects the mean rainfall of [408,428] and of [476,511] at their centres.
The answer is 0.10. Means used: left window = 6.23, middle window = 5.55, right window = 5.93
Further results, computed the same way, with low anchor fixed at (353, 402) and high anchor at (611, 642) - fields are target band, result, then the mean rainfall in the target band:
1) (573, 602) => -0.07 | 6.11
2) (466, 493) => -0.02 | 5.99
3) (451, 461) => 0.08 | 5.46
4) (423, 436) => -0.04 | 6.16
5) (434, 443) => 0.02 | 5.79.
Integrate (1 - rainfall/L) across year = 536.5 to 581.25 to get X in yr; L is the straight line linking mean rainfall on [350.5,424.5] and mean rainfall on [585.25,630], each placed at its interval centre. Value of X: 1.5 yr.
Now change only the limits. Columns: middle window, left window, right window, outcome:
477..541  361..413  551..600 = 3.1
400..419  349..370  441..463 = -2.5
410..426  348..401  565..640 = -0.7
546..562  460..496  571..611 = 0.4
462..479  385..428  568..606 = 0.6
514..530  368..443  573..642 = 1.2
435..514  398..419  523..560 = 2.8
